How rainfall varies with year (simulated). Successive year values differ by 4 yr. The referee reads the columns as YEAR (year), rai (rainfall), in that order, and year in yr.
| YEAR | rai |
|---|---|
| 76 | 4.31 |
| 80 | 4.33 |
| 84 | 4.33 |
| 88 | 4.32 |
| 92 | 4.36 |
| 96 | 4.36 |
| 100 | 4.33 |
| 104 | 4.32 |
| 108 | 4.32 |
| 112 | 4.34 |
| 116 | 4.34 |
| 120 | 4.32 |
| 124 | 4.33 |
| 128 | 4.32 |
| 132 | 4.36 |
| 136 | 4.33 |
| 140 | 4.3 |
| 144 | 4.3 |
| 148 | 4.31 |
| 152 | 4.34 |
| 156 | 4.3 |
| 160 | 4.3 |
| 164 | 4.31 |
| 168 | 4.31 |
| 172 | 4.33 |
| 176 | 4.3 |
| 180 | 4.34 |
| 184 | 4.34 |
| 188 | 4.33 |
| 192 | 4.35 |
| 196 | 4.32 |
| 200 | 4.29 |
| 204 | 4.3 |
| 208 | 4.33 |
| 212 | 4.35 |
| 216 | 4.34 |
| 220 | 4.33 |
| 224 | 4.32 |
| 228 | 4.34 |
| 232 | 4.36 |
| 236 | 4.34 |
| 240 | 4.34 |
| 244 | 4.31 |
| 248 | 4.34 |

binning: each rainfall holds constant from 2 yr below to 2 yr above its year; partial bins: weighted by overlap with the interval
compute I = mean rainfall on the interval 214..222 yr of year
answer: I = 4.33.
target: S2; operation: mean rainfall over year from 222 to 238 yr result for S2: 4.34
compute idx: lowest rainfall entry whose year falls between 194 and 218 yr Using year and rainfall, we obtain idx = 4.29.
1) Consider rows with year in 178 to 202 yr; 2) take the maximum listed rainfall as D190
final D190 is 4.35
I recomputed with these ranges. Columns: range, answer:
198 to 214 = 4.32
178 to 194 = 4.34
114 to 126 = 4.33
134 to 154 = 4.32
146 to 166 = 4.31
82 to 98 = 4.34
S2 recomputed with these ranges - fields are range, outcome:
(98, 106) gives 4.33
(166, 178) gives 4.31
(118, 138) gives 4.33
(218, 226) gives 4.33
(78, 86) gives 4.33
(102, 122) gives 4.33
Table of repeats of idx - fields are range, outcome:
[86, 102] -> 4.32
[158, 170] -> 4.3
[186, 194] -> 4.33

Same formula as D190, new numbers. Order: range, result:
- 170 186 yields 4.34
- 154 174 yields 4.33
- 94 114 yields 4.36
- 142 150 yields 4.31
